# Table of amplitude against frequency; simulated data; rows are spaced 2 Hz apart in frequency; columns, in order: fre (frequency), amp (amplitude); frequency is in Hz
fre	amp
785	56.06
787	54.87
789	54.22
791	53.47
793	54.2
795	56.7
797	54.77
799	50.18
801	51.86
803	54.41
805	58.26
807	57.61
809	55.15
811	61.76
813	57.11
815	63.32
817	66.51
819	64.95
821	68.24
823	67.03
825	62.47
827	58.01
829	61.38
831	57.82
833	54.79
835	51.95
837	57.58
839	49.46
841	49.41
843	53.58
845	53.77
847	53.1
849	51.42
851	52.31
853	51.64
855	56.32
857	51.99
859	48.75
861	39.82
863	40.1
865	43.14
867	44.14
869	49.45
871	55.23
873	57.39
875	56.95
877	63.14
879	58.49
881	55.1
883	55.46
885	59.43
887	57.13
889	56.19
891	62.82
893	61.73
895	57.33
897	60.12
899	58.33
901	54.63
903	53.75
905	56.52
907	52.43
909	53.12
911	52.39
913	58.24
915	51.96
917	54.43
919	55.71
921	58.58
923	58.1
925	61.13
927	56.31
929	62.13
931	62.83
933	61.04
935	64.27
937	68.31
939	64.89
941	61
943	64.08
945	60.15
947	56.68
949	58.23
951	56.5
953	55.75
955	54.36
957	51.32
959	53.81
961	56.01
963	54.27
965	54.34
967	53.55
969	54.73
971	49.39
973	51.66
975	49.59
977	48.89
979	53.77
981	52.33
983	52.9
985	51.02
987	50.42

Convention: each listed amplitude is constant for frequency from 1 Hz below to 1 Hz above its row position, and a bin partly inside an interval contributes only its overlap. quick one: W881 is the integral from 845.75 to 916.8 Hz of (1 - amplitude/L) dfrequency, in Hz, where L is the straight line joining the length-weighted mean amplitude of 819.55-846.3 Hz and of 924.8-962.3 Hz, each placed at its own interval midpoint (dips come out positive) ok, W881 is 5.2 Hz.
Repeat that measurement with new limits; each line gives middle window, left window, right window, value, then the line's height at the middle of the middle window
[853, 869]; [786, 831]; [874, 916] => 3.0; 57.5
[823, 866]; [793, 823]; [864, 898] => 3.6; 57.4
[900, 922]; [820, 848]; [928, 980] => 0.9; 57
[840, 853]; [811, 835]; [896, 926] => 1.7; 60.1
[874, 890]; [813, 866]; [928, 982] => -0.6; 55.7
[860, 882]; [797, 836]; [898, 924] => 2.2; 56.8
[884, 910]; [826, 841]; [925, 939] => 1.2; 60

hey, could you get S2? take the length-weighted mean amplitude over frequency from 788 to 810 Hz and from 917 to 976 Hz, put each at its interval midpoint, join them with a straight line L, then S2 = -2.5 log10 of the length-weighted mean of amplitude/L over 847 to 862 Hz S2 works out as 0.11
